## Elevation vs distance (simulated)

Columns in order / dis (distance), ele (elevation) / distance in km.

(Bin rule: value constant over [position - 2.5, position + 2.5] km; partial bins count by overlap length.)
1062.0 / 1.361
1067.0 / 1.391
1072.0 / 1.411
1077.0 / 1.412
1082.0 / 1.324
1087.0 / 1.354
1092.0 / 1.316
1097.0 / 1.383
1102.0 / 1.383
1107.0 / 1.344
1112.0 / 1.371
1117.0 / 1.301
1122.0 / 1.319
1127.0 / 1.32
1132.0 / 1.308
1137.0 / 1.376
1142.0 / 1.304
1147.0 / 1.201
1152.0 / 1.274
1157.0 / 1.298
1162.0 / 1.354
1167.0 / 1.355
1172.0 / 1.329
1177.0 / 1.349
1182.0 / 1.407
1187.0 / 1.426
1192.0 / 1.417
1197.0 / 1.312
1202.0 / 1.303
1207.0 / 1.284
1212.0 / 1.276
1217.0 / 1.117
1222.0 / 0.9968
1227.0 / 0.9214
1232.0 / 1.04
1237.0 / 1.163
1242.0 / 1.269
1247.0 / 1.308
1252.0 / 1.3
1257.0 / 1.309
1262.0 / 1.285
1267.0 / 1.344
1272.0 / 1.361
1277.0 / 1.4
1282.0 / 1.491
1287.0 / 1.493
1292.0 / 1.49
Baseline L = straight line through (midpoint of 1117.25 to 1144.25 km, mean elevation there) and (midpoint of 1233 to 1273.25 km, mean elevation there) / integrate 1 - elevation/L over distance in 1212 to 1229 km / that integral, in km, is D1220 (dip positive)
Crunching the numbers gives 3.1 km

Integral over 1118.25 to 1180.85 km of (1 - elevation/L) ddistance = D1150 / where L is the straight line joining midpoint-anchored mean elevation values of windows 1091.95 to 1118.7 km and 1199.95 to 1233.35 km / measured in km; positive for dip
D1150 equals -2.5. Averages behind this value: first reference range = 1.35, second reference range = 1.13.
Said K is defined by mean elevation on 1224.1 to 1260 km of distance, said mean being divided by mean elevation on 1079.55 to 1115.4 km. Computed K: 0.88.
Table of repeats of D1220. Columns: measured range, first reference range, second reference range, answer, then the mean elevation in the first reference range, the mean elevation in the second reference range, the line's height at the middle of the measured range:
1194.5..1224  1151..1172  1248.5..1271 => 2.25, 1.32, 1.31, 1.32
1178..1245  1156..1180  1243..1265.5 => 4.68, 1.34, 1.3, 1.32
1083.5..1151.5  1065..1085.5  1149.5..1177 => 1.38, 1.38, 1.32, 1.35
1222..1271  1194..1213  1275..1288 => 6.39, 1.3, 1.46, 1.39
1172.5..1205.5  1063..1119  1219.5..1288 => -1.63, 1.36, 1.26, 1.3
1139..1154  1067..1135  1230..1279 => 0.75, 1.35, 1.28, 1.33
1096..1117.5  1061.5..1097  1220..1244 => -0.72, 1.37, 1.08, 1.32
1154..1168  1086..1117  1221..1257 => -0.68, 1.35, 1.16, 1.27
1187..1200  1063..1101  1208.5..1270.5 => -1.30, 1.37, 1.2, 1.25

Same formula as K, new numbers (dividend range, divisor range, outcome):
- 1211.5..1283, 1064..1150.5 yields 0.92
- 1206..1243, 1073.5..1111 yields 0.82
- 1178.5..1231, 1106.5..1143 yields 0.93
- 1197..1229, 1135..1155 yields 0.91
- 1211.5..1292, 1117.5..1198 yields 0.95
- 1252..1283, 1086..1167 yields 1.02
